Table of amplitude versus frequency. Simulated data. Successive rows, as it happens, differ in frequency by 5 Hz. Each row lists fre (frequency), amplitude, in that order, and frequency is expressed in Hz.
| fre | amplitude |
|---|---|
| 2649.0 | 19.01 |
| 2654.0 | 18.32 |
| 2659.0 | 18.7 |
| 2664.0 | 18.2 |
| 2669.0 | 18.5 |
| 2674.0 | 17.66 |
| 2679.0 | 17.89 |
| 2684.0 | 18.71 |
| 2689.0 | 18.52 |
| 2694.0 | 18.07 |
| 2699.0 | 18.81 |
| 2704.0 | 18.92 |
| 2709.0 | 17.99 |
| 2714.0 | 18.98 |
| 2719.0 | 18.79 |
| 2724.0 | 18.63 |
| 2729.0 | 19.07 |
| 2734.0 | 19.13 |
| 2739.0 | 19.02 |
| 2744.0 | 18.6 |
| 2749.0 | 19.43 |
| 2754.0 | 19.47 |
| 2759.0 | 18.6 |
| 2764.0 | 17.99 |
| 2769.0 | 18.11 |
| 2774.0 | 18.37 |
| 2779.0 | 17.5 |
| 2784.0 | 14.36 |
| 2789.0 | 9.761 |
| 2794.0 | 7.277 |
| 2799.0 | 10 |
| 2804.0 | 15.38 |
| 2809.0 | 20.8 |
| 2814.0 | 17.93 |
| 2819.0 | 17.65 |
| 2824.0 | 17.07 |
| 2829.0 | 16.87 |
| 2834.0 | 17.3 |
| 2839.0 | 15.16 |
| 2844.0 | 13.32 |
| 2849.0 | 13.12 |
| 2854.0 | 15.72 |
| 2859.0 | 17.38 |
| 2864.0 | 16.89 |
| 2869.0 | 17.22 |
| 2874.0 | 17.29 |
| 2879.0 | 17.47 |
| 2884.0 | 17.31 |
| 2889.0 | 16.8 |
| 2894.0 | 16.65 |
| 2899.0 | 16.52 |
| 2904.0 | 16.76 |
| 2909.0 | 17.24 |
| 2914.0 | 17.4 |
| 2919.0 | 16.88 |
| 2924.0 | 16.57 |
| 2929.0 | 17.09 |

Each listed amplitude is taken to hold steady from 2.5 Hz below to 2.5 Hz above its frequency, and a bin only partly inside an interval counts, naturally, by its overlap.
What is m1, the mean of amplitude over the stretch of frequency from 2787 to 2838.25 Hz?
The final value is 15.1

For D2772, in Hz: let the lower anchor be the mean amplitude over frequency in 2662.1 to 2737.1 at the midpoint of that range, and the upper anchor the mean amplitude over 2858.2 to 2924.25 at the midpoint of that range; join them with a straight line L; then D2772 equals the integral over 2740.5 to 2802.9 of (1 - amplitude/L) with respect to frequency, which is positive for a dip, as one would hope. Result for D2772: 7.51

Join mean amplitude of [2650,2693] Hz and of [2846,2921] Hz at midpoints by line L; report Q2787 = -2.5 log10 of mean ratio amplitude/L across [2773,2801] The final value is 0.35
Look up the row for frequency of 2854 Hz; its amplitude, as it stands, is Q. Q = 15.72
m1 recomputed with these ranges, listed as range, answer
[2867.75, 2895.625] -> 17.1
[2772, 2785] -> 17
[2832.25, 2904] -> 16.3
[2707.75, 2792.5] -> 17.7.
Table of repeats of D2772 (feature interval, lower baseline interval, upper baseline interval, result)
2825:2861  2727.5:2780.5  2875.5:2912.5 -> 4.1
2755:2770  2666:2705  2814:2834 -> -0.5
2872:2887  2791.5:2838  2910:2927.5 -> -0.8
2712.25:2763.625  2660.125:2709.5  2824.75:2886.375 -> -3.6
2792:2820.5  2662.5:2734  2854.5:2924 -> 4.5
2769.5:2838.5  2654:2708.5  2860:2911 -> 8.2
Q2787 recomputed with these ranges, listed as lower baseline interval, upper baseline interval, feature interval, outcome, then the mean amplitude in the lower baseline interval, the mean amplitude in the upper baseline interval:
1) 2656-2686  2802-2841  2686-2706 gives -0.027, 18.3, 17.3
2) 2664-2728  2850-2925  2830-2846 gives 0.120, 18.5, 16.9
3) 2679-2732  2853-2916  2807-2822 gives -0.062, 18.6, 17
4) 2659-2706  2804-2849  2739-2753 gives -0.084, 18.4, 16.7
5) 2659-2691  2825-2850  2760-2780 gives -0.093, 18.3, 15.4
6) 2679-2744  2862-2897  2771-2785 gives 0.062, 18.7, 17.1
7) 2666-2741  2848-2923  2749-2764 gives -0.051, 18.6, 16.8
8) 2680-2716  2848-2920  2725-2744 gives -0.046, 18.5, 16.8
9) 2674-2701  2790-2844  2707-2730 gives -0.065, 18.3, 15.3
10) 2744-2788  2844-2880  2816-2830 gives -0.028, 17.7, 16.2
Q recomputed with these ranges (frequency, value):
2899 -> 16.52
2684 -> 18.71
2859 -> 17.38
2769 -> 18.11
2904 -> 16.76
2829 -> 16.87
